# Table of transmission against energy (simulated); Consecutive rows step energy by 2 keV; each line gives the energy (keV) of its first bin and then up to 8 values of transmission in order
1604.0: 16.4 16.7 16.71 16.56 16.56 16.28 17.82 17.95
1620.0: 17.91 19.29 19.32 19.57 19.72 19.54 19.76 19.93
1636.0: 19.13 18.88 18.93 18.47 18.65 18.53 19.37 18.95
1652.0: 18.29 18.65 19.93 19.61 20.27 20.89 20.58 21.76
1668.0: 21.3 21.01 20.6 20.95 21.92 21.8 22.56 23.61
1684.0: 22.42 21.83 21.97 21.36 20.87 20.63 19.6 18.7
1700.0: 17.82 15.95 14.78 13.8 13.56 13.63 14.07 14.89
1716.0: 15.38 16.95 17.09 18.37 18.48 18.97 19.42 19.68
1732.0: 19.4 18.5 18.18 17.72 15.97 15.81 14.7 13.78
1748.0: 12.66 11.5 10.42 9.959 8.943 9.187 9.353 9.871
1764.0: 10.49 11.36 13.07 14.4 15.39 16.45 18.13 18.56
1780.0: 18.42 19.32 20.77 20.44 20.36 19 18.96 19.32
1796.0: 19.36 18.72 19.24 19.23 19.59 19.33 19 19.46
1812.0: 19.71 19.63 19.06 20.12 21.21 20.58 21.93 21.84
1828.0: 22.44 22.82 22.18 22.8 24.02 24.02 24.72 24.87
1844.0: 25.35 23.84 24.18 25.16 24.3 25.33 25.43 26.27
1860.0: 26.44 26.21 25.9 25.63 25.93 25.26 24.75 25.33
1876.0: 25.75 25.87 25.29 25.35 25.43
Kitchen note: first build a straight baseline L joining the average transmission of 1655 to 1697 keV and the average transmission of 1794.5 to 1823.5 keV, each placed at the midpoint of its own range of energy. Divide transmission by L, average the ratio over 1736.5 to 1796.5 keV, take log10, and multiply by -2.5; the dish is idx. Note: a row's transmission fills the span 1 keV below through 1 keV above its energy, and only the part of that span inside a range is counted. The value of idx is 0.31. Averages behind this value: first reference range 21.2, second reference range 19.6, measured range 15.1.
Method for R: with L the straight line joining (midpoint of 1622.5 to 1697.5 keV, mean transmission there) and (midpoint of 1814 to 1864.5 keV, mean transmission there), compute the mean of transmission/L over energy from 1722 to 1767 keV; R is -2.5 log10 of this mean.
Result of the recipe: 0.45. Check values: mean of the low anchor 20.3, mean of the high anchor 23.5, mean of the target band 14.4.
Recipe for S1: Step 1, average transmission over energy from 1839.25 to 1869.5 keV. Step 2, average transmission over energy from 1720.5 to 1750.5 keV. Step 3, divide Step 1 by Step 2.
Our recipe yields 1.5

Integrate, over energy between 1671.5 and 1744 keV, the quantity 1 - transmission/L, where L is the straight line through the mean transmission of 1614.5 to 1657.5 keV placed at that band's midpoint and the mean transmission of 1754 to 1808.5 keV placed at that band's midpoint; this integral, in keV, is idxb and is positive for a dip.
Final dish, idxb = -3.1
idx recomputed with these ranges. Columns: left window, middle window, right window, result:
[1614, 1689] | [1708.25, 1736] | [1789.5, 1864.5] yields 0.21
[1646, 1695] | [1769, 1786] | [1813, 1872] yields 0.26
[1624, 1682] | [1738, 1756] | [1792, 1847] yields 0.49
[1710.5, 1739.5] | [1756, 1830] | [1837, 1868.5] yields 0.22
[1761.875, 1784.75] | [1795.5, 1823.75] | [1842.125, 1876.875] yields 0.00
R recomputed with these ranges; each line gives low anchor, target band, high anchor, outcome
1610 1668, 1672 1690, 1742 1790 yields -0.247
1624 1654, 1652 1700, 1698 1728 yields -0.183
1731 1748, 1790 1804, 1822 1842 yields 0.074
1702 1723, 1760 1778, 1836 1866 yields 0.378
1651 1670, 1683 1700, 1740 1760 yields -0.194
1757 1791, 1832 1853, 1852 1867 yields -0.022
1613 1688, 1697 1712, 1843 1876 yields 0.355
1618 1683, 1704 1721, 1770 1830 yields 0.305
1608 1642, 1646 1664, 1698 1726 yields -0.109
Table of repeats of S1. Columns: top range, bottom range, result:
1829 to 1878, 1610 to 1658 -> 1.33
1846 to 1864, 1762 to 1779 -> 1.76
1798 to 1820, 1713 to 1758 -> 1.25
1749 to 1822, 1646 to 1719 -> 0.87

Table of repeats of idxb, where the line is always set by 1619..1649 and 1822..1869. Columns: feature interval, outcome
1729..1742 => 2.15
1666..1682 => -1.18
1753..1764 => 6.26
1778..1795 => 2.50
